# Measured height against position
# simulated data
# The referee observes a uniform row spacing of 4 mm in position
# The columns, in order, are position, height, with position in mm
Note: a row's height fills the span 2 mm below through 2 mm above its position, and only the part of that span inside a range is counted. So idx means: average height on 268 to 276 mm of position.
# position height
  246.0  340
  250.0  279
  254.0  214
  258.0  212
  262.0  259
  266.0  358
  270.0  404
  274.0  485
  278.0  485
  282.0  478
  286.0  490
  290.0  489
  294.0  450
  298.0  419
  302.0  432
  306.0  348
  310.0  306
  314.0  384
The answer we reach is 444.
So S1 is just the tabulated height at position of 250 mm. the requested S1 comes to 279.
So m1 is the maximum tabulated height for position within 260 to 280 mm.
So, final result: 485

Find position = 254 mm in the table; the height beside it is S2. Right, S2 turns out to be 214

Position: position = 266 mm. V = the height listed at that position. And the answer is 358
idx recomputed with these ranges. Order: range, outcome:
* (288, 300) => 453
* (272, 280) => 485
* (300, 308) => 390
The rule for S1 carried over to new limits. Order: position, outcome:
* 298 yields 419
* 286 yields 490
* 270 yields 404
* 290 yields 489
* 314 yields 384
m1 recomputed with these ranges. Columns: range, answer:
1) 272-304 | 490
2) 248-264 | 279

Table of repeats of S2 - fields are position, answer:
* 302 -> 432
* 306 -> 348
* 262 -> 259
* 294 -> 450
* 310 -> 306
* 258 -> 212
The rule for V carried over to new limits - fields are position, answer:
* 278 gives 485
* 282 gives 478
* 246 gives 340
